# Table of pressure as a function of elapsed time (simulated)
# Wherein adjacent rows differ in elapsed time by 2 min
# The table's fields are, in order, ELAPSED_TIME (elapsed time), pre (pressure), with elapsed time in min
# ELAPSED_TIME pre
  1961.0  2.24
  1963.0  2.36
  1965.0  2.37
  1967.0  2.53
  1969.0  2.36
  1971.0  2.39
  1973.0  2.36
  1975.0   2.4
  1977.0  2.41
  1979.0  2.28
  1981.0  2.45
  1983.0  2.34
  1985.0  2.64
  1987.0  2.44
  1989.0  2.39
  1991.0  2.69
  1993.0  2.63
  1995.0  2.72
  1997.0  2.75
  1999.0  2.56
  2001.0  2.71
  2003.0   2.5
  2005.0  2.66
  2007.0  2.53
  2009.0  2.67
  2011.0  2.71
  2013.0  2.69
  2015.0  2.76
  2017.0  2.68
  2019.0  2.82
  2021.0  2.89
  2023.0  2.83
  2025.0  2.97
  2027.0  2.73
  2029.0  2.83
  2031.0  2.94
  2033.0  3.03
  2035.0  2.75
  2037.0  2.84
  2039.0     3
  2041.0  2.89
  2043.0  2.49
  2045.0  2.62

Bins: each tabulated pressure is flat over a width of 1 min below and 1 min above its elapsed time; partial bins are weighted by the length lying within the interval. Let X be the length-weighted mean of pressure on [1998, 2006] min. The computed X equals 2.61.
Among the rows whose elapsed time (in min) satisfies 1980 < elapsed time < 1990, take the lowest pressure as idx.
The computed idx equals 2.34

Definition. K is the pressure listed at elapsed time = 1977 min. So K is 2.41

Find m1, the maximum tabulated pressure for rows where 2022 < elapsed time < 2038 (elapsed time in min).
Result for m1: 3.03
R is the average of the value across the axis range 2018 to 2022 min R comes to 2.85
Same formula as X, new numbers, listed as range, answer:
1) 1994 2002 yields 2.69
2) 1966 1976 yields 2.41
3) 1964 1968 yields 2.45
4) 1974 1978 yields 2.41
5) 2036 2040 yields 2.92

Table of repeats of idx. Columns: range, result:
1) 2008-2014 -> 2.67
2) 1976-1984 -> 2.28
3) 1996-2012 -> 2.5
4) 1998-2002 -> 2.56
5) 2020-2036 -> 2.73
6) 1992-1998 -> 2.63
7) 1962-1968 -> 2.36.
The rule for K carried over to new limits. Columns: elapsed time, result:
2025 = 2.97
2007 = 2.53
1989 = 2.39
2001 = 2.71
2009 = 2.67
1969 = 2.36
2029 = 2.83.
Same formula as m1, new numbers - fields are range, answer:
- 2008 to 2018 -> 2.76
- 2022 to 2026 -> 2.97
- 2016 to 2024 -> 2.89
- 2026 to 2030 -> 2.83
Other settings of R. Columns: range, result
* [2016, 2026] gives 2.84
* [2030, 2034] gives 2.98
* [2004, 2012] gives 2.64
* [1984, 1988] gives 2.54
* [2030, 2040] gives 2.91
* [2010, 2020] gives 2.73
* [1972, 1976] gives 2.38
